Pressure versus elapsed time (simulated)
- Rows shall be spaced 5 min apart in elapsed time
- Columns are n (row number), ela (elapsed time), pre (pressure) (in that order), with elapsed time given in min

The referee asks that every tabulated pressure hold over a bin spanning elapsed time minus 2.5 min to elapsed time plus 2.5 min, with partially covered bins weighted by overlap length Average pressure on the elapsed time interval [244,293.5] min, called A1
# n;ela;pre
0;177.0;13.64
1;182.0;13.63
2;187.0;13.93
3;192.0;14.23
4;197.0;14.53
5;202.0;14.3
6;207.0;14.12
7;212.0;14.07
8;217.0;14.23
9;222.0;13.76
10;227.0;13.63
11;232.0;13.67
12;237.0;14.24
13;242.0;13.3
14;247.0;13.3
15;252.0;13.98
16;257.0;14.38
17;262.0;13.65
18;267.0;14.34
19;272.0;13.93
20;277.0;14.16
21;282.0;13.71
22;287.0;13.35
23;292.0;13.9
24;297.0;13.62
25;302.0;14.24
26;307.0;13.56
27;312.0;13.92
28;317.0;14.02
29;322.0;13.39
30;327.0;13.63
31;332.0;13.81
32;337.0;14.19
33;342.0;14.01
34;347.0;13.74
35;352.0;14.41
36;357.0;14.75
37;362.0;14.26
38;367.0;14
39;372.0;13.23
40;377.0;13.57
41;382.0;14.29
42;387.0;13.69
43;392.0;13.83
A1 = 13.9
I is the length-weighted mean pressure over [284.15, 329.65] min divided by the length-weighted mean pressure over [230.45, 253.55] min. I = 1.00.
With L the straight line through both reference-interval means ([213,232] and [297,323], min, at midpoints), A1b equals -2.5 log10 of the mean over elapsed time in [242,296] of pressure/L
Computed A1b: 0.001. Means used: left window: 13.9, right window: 13.8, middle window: 13.8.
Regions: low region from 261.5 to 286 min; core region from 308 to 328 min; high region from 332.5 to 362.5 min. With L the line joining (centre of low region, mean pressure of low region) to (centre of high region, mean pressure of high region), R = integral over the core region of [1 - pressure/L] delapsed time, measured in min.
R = 0.5 min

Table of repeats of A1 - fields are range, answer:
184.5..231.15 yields 14.1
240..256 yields 13.6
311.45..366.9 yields 14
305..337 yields 13.8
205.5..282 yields 13.9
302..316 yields 13.9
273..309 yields 13.8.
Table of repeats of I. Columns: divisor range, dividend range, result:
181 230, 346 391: 1.00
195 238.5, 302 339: 0.98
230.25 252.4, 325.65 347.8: 1.02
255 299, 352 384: 1.01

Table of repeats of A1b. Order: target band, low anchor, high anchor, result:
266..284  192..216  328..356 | 0.01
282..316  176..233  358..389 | 0.01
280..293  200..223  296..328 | 0.02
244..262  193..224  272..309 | 0.01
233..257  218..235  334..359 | 0.00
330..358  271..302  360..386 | -0.02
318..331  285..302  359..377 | 0.01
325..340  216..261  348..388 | 0.01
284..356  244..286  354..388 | 0.01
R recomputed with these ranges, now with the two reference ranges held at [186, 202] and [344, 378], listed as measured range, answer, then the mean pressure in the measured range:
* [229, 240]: 0.23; 13.9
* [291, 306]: 0.24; 13.9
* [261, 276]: 0.14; 14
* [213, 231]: 0.45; 13.9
